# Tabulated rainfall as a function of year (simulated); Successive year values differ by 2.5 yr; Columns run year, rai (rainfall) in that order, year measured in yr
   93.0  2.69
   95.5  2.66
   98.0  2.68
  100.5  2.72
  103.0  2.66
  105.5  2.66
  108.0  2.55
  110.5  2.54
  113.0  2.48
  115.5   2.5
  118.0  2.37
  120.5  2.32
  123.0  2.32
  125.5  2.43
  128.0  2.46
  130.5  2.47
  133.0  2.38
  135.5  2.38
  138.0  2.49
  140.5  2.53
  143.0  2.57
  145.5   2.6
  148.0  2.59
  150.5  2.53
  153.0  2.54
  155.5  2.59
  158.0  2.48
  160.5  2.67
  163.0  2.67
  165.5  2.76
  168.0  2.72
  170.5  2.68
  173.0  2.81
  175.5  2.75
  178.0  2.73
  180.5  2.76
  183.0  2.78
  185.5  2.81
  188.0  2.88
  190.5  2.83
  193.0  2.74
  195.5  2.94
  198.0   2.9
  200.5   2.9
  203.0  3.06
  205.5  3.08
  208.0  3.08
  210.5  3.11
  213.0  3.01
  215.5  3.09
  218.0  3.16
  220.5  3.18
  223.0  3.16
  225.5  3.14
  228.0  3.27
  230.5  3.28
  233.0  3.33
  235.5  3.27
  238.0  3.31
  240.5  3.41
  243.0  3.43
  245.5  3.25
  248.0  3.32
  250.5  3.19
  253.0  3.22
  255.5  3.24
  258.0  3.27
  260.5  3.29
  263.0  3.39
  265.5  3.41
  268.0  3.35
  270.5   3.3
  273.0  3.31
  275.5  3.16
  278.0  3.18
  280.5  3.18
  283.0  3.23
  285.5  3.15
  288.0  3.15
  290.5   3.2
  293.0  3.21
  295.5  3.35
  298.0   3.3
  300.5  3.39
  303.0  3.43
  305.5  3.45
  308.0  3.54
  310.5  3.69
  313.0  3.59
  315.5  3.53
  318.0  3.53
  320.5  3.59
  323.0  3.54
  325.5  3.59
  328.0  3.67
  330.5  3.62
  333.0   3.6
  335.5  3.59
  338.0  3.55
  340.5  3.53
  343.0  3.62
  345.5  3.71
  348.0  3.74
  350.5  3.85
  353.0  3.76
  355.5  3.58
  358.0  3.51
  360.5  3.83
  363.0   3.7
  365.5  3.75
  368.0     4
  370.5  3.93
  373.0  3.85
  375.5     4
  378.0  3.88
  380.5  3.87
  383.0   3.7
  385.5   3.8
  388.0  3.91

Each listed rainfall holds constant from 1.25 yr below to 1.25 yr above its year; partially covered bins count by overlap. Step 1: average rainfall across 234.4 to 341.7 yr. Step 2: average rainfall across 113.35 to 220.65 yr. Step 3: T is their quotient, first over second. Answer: 1.25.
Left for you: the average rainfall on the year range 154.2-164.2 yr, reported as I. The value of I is 2.6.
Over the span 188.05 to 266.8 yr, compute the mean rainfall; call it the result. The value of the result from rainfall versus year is 3.17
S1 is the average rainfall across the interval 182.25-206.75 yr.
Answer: 2.89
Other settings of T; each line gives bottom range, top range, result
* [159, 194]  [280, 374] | 1.29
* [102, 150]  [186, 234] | 1.23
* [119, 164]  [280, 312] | 1.33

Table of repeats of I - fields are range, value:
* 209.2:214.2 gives 3.06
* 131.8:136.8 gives 2.38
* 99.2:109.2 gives 2.65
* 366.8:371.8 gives 3.96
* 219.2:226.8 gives 3.16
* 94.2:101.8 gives 2.69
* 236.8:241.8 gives 3.36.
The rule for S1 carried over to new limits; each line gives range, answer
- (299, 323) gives 3.52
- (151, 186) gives 2.69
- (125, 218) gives 2.73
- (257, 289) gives 3.26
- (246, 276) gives 3.29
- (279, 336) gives 3.44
